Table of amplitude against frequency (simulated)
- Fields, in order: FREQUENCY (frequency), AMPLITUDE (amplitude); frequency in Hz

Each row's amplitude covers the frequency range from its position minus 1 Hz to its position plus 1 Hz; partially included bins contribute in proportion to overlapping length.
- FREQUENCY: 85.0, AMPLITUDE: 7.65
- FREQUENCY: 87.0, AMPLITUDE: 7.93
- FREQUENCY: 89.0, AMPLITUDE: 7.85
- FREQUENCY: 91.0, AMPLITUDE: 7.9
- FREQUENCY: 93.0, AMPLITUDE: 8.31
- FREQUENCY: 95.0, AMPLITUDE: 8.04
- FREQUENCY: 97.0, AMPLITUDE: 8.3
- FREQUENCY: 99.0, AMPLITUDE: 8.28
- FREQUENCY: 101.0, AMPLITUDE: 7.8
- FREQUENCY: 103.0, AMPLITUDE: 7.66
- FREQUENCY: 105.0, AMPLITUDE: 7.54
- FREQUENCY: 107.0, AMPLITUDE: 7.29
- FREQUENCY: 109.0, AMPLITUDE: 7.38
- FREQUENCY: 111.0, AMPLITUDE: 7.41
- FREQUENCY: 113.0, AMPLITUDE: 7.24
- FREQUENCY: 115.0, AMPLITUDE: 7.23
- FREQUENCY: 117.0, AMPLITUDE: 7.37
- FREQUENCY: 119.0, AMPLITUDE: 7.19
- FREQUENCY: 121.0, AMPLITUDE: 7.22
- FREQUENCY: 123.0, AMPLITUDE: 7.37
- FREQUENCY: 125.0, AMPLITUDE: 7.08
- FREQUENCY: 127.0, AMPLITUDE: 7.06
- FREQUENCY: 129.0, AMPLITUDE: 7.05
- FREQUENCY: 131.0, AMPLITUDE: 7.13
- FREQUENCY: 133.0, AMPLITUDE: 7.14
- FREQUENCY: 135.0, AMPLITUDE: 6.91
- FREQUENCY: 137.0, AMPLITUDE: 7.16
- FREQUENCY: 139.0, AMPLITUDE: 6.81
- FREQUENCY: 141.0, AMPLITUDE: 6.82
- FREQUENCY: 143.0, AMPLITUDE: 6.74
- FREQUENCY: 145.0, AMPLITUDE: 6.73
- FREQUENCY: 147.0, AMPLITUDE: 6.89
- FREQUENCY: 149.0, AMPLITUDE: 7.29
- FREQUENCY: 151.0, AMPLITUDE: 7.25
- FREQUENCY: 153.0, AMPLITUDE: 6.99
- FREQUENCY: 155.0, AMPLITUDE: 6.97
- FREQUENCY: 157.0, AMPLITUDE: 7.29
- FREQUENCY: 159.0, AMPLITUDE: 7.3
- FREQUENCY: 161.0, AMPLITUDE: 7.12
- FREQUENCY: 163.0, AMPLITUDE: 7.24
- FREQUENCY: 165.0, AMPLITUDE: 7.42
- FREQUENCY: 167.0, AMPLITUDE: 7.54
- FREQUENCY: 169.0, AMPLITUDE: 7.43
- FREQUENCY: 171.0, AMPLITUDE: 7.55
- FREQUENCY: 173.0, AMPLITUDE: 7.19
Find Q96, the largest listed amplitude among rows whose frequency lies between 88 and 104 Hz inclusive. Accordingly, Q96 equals 8.31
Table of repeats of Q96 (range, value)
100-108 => 7.8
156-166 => 7.42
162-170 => 7.54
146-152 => 7.29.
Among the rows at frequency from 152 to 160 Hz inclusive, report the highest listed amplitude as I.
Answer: 7.3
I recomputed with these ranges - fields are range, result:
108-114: 7.41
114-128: 7.37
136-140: 7.16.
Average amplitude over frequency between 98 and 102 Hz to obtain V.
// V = 8.04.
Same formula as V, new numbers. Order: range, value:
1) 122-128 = 7.17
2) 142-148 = 6.79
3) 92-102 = 8.15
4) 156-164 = 7.24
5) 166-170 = 7.48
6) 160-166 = 7.26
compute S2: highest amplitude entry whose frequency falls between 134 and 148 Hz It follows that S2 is 7.16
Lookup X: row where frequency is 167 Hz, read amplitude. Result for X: 7.54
